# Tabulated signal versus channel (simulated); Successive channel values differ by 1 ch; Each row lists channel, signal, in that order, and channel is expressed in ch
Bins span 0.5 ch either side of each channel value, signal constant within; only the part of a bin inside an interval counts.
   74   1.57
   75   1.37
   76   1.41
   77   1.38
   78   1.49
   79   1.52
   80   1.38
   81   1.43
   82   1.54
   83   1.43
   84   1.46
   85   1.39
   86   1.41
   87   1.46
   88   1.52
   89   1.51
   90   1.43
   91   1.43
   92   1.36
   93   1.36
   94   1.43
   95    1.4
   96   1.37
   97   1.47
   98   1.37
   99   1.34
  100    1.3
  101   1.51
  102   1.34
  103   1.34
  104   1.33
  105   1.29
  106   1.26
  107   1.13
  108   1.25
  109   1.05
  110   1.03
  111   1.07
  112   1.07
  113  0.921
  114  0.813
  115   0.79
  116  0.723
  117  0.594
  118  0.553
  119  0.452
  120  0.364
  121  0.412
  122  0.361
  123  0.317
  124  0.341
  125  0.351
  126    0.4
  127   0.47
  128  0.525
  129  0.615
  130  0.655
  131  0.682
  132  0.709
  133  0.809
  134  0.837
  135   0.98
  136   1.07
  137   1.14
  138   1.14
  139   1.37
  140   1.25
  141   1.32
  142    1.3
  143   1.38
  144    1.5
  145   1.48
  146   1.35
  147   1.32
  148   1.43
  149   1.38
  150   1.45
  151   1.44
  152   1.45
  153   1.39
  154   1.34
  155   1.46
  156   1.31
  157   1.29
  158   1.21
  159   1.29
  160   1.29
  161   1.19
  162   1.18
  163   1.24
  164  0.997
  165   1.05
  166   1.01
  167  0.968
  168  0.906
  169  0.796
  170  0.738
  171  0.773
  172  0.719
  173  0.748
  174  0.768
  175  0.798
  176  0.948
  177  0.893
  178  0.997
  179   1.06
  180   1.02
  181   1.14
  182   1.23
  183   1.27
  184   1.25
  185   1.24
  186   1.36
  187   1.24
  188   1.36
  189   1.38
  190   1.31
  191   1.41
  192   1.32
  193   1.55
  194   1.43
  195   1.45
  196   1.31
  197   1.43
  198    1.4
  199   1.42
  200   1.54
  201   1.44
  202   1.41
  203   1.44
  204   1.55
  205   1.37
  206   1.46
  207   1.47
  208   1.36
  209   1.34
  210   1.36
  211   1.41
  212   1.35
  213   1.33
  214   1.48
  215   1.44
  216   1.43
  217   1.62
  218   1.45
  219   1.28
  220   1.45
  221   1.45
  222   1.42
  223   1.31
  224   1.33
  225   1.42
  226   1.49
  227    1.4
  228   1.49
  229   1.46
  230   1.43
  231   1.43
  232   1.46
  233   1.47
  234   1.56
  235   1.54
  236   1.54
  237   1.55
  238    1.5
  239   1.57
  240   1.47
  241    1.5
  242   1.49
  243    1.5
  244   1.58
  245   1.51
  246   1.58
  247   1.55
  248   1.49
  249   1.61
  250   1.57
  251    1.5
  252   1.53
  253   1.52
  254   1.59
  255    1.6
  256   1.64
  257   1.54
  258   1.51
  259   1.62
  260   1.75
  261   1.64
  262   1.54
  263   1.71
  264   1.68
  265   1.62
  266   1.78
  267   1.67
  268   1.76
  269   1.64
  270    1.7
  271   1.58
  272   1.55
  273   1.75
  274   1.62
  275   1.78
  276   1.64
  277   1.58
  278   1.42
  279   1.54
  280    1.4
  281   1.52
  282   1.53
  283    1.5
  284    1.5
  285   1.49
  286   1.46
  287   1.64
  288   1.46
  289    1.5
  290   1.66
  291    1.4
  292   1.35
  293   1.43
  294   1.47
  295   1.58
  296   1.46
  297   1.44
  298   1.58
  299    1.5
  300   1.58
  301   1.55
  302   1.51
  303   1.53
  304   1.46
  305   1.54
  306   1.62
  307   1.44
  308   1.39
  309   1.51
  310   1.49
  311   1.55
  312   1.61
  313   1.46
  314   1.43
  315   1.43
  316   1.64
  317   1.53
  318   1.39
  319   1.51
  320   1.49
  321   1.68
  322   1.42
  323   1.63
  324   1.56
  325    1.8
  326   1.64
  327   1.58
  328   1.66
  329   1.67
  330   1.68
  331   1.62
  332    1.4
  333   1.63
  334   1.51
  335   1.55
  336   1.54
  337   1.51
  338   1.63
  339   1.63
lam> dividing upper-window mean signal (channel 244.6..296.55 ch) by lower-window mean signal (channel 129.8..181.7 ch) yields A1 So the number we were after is 1.4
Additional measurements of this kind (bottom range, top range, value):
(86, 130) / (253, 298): 1.56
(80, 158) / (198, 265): 1.33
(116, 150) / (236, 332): 1.77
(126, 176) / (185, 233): 1.30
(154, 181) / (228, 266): 1.50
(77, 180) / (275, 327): 1.38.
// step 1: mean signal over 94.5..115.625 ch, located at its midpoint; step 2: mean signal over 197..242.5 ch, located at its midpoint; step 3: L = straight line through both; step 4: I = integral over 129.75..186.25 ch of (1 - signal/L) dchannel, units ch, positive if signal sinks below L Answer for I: 8.0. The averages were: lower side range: 1.21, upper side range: 1.45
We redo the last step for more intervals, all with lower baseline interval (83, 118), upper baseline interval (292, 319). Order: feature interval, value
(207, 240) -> -1.0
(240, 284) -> -4.2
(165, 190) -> 5.8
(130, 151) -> 1.7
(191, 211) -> -0.8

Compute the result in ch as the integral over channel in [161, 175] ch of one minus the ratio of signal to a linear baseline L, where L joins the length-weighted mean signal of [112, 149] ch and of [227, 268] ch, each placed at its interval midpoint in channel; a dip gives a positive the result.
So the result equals 2.08 ch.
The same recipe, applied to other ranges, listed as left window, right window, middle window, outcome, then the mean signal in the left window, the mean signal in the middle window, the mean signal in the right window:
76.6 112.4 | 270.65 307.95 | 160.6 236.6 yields 8.8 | 1.36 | 1.28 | 1.53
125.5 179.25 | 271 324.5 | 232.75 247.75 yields -2.0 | 1.07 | 1.53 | 1.52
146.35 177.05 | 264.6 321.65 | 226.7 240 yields -1.4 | 1.13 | 1.49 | 1.54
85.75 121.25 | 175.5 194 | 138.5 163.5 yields -3.1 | 1.15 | 1.34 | 1.23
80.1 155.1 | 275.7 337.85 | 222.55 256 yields -2.9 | 1.12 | 1.5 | 1.53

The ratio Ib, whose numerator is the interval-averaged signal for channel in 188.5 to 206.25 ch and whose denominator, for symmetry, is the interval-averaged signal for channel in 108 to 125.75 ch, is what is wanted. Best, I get 2.12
